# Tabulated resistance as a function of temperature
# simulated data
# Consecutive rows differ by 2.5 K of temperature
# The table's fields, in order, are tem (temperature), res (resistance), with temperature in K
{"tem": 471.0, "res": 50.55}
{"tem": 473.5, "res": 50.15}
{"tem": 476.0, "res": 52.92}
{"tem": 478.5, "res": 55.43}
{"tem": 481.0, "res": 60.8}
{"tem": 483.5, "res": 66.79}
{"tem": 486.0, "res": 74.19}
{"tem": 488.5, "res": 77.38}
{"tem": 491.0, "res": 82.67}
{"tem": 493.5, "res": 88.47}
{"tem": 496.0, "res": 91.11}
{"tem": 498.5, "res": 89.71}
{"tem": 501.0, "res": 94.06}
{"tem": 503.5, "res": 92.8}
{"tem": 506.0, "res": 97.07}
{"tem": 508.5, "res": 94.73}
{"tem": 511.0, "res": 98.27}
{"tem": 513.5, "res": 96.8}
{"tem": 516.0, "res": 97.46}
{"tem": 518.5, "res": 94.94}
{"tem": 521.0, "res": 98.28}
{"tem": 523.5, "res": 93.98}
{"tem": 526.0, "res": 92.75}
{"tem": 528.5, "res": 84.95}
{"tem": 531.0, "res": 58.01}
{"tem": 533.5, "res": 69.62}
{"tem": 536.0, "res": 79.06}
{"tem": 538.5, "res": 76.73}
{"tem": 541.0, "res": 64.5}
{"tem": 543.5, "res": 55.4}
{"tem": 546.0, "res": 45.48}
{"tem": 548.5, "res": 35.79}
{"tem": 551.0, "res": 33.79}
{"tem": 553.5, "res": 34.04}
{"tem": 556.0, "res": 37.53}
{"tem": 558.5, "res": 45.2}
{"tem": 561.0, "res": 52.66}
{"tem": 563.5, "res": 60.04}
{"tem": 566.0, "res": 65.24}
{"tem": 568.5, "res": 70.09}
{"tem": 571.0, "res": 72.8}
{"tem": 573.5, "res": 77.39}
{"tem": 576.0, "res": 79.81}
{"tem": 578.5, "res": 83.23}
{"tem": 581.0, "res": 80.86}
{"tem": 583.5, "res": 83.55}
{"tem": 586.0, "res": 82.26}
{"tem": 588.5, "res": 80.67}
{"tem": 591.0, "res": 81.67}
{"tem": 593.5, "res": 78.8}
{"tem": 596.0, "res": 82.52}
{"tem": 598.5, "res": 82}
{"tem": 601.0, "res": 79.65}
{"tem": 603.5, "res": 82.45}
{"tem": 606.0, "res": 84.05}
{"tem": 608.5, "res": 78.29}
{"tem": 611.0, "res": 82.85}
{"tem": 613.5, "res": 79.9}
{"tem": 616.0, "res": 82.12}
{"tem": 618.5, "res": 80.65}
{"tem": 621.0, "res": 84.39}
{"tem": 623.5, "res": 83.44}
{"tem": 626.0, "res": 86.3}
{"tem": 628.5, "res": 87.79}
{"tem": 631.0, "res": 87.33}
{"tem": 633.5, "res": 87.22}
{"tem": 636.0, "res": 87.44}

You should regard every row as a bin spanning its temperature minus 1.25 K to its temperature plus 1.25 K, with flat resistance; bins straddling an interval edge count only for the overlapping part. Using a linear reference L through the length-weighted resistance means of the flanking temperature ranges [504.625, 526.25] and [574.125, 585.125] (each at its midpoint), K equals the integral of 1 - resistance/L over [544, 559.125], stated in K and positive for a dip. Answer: 8.4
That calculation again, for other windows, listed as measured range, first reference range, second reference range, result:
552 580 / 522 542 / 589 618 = 6.3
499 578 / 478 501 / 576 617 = 6.6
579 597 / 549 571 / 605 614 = -3.6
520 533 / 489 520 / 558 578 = -0.1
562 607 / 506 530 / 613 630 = 4.9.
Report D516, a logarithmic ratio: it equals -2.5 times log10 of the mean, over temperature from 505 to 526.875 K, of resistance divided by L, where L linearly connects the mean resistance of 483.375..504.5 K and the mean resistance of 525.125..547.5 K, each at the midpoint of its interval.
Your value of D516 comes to -0.25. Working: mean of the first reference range 85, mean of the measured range 96.1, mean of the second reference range 68.8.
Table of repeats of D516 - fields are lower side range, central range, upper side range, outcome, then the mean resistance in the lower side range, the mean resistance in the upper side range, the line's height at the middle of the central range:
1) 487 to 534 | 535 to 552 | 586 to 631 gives 0.48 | 89.3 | 82.4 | 87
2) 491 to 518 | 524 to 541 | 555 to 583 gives 0.07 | 93.5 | 66.6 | 81.9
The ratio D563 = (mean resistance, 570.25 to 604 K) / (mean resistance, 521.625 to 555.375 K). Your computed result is 1.3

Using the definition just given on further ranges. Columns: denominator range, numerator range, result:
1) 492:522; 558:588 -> 0.76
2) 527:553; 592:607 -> 1.36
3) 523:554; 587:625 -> 1.29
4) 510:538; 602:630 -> 0.95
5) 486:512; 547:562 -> 0.44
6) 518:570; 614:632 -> 1.32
